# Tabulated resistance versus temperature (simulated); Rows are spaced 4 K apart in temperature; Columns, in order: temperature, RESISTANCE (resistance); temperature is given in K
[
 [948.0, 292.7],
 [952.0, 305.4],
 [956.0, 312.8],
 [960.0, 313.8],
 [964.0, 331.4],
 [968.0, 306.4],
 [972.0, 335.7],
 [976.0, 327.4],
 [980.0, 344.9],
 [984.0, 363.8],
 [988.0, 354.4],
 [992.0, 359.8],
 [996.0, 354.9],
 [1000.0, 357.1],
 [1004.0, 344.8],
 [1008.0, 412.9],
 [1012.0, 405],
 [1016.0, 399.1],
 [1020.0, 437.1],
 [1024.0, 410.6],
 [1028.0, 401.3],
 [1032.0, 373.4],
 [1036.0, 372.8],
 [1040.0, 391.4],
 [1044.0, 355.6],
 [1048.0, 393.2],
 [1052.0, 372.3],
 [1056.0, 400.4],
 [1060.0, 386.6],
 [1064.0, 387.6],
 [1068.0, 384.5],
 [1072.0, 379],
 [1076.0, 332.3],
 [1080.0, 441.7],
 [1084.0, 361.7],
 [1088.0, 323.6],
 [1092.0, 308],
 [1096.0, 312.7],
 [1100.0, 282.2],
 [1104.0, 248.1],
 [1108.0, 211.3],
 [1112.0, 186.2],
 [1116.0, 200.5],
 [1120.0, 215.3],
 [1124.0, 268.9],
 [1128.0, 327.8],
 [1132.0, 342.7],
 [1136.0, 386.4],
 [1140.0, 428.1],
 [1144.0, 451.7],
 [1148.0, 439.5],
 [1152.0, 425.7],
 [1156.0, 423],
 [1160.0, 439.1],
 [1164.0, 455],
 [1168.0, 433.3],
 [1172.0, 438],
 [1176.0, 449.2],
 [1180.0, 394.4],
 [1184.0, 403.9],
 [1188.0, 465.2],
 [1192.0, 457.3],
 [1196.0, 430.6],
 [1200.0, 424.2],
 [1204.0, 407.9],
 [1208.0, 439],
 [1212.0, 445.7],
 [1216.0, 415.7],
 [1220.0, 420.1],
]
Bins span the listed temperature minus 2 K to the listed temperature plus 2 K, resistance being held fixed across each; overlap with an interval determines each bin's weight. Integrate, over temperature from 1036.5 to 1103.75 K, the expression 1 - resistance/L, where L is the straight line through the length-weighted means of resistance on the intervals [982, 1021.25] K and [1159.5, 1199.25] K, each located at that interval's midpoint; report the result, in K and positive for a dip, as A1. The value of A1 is 6.6 K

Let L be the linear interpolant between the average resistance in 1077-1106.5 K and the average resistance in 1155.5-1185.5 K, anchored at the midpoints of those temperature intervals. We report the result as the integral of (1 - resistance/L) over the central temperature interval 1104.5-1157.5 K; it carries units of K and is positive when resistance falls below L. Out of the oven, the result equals 7.4 K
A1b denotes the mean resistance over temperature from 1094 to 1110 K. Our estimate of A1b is 264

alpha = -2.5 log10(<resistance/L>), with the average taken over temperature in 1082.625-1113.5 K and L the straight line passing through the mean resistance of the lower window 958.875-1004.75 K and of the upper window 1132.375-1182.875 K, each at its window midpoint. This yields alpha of 0.38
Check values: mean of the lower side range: 342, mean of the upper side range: 427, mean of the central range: 279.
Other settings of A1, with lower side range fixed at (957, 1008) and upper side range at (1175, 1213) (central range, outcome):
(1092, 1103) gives 2.7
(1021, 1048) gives -1.6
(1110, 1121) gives 5.5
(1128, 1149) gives 0.4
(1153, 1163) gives -0.4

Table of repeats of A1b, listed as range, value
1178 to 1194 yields 430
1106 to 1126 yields 216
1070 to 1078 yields 356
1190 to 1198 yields 444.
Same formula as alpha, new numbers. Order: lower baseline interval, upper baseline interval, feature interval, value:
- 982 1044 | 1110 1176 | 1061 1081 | -0.02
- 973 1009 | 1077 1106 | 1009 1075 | -0.15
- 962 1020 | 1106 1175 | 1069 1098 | 0.02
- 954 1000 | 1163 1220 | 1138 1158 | -0.05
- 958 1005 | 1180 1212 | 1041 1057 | -0.03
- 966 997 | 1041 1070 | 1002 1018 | -0.09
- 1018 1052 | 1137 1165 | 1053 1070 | 0.03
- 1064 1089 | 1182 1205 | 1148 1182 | -0.04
